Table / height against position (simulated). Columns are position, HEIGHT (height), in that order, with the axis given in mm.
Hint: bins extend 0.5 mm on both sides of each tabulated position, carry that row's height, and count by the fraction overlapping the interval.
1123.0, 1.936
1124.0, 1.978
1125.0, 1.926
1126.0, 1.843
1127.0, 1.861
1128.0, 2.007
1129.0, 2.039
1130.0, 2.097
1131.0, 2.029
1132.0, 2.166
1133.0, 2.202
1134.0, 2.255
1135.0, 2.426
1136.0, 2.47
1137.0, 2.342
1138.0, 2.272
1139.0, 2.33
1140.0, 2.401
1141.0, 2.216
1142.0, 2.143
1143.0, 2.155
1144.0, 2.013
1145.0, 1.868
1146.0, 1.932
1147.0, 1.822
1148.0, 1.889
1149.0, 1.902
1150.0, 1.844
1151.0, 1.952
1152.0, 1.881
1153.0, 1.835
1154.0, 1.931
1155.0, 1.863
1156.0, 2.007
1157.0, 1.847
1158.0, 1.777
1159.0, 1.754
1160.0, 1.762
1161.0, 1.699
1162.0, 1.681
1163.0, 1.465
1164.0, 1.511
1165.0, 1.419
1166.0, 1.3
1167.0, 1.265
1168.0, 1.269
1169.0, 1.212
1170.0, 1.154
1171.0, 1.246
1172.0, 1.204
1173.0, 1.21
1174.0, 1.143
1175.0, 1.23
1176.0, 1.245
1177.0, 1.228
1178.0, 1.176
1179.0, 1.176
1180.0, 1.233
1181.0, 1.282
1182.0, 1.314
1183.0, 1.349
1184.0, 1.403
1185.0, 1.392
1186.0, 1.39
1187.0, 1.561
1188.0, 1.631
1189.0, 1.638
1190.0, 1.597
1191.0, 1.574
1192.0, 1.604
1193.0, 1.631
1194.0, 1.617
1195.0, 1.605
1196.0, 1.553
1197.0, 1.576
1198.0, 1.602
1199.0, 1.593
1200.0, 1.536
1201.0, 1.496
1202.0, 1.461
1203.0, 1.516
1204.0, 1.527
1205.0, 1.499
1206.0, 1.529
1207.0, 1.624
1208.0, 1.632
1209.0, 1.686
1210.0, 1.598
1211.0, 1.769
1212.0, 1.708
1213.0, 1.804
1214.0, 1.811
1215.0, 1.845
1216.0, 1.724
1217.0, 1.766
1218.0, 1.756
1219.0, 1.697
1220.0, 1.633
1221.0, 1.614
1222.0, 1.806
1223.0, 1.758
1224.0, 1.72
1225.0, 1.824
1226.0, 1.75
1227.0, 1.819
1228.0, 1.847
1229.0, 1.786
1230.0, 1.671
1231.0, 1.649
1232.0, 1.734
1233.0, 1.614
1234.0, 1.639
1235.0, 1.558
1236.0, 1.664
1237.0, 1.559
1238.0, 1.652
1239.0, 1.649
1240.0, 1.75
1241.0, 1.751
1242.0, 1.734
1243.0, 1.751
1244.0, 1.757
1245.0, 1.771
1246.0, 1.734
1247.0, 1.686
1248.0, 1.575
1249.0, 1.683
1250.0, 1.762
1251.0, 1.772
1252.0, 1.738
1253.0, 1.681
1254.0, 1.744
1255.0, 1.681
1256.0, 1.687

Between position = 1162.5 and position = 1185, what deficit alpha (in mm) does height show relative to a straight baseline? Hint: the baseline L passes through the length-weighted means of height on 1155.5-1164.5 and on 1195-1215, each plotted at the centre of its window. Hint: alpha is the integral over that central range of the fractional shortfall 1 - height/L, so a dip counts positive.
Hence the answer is 5.5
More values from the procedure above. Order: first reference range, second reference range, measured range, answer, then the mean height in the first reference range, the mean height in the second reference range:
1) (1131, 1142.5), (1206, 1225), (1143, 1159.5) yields 2.2 mm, 2.28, 1.72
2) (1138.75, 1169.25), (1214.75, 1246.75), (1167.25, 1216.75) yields 7.9 mm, 1.81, 1.72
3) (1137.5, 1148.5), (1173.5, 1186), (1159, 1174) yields 1.8 mm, 2.09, 1.27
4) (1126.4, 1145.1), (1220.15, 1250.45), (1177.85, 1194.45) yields 4.2 mm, 2.18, 1.71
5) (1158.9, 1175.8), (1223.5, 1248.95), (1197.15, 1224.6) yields -1.2 mm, 1.37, 1.71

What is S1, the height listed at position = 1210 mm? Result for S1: 1.598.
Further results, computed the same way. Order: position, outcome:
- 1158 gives 1.777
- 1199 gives 1.593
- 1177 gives 1.228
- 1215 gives 1.845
